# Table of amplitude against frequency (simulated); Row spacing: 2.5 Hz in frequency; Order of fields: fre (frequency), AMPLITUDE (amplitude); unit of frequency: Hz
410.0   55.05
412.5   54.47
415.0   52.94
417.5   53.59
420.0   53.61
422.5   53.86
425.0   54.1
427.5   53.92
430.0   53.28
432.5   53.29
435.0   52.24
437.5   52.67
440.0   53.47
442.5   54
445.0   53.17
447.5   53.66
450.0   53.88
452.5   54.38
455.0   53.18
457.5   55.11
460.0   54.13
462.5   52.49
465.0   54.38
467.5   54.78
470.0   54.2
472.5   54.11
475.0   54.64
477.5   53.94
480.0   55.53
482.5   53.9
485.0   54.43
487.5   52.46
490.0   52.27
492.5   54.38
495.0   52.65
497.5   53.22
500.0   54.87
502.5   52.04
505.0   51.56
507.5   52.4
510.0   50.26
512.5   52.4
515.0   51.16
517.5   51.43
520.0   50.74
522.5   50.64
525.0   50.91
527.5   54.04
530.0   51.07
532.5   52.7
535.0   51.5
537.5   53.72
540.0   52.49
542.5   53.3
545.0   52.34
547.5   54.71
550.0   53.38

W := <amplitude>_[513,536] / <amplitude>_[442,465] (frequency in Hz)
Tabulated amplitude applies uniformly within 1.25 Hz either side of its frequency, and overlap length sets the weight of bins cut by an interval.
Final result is 0.96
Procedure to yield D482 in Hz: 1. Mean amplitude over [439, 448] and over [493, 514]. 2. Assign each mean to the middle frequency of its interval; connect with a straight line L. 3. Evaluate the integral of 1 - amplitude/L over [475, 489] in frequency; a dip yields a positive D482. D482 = -0.3 Hz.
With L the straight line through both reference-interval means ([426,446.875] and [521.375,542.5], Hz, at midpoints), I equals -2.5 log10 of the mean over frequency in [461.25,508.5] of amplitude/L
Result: -0.018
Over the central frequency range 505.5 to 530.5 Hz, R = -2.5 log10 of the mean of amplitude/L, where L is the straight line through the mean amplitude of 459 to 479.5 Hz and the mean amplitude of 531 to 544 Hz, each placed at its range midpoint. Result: 0.03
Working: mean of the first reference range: 54.1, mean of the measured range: 51.5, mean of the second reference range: 52.7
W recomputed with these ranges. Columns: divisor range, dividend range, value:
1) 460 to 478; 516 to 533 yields 0.95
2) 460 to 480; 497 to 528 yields 0.96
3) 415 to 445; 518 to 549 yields 0.98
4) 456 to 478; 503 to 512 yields 0.95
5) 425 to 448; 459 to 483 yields 1.02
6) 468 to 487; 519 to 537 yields 0.95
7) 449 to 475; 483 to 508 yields 0.98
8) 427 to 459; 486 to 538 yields 0.97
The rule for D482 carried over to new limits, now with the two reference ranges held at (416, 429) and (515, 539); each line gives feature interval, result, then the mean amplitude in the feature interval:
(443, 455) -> -0.1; 53.7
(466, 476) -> -0.3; 54.4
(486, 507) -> -0.2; 52.9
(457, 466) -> -0.1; 53.9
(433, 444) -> 0.1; 53.1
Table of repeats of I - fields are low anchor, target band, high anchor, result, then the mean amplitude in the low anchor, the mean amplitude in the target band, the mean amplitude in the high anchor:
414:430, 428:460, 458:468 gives 0.01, 53.7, 53.6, 54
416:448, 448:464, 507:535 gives -0.02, 53.4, 53.9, 51.6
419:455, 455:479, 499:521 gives -0.03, 53.5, 54.2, 51.9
